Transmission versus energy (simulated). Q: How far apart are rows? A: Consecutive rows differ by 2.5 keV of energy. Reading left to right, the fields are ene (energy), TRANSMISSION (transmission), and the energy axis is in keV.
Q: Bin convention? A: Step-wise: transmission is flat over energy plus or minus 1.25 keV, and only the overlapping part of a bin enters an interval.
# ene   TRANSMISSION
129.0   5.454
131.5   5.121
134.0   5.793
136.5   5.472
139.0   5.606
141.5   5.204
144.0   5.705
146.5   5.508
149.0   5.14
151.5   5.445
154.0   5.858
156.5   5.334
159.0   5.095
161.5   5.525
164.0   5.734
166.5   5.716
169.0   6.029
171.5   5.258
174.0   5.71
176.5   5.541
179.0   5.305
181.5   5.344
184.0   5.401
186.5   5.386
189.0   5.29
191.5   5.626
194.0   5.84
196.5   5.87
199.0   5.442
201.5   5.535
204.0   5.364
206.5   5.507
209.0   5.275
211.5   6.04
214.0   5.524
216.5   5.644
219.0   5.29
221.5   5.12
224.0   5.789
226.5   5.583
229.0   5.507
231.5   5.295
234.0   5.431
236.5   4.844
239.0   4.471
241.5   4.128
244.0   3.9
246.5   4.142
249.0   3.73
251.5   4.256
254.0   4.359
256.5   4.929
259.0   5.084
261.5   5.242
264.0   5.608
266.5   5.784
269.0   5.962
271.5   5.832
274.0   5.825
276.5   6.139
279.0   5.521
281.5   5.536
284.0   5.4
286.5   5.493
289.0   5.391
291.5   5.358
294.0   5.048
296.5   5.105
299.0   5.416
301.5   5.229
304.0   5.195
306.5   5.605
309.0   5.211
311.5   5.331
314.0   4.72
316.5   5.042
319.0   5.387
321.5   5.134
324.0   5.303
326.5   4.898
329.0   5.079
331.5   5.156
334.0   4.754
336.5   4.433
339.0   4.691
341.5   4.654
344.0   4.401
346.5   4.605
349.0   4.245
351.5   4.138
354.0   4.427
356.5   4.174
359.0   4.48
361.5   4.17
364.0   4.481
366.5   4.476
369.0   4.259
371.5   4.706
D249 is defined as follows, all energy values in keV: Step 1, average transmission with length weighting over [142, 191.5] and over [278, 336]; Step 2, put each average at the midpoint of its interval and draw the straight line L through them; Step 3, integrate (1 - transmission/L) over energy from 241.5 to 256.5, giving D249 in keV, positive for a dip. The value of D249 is 3.3 keV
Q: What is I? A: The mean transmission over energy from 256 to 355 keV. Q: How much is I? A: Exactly 5.16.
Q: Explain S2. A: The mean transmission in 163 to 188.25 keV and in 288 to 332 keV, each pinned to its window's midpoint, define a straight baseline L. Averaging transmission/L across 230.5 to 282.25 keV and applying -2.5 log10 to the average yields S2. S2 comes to 0.06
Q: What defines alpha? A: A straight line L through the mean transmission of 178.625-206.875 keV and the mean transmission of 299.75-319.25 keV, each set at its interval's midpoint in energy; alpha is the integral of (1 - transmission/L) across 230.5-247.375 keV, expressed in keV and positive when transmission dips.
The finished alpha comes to 2.5 keV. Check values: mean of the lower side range 5.5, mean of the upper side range 5.21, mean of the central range 4.6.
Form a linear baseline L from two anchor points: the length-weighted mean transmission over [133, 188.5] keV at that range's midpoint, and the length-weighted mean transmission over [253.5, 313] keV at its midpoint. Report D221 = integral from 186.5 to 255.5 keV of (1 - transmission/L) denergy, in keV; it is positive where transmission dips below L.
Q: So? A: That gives 4.0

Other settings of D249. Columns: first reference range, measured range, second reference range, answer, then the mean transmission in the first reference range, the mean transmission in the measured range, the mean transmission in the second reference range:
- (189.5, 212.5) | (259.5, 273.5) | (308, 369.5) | -1.3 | 5.6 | 5.66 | 4.71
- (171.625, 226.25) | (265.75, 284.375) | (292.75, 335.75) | -1.7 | 5.51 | 5.77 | 5.15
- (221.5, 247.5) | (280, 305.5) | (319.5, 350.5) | -2.5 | 4.93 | 5.32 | 4.79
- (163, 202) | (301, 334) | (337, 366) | -3.7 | 5.56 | 5.16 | 4.41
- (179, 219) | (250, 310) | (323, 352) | -3.7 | 5.52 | 5.35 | 4.71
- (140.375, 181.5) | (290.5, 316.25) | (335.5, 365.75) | -2.9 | 5.5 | 5.21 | 4.41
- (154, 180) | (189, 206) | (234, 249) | -1.8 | 5.54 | 5.58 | 4.34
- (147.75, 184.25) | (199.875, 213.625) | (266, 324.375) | -0.2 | 5.5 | 5.54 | 5.41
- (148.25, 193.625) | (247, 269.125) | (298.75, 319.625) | 1.7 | 5.5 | 4.92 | 5.22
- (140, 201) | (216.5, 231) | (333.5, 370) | -0.8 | 5.51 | 5.47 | 4.42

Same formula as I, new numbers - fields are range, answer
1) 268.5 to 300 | 5.53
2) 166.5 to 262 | 5.22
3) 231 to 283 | 5.05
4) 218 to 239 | 5.31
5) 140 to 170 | 5.52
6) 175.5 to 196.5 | 5.49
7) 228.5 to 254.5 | 4.53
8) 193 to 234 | 5.53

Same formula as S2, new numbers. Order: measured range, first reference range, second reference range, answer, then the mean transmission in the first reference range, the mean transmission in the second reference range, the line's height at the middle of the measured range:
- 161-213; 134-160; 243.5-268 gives -0.07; 5.46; 4.74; 5.19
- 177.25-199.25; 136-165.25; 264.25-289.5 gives 0.01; 5.47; 5.69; 5.54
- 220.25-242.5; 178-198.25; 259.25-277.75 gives 0.10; 5.51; 5.73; 5.63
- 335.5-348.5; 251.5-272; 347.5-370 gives -0.01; 5.27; 4.32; 4.48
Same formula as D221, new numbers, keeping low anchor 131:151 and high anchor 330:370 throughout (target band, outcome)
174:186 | -0.4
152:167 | -0.5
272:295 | -3.6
